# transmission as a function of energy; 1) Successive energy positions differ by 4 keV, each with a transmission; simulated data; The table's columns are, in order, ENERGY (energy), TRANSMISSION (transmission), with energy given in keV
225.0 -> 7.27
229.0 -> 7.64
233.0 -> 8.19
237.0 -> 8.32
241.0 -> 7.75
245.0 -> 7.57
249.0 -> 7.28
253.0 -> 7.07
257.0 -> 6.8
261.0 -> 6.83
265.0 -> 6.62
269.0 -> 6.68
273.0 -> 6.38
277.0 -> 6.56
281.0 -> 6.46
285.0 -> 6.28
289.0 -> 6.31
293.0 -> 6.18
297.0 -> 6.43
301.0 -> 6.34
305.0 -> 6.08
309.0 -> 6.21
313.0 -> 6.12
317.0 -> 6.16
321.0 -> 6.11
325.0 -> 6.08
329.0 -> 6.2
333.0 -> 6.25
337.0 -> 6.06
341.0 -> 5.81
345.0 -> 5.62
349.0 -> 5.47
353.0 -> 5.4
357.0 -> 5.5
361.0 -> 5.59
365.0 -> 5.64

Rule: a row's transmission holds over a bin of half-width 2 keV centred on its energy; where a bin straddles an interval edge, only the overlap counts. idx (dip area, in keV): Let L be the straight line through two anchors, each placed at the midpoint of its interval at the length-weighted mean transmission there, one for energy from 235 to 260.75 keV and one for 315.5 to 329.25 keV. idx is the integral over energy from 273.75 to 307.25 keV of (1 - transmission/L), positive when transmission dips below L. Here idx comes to 1.8 keV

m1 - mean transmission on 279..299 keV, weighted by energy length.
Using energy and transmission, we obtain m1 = 6.33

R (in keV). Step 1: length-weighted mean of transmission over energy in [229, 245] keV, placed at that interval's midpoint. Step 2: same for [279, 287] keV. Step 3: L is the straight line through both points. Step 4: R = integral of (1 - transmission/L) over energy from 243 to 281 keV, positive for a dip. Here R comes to 1.3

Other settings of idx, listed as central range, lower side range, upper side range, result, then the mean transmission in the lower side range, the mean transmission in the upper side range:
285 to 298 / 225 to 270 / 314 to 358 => 0.65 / 7.35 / 5.89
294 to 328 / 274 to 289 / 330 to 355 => -0.46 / 6.41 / 5.79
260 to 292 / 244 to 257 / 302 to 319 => 1.26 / 7.21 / 6.15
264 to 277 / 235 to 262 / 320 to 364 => 0.86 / 7.39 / 5.82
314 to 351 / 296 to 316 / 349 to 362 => -0.94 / 6.22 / 5.49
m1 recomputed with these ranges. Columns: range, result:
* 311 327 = 6.12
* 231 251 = 7.82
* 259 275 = 6.63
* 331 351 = 5.84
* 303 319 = 6.14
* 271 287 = 6.42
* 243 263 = 7.11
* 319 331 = 6.13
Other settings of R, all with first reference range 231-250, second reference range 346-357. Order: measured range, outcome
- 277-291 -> 1.09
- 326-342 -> -0.70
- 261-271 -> 0.85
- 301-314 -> 0.49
